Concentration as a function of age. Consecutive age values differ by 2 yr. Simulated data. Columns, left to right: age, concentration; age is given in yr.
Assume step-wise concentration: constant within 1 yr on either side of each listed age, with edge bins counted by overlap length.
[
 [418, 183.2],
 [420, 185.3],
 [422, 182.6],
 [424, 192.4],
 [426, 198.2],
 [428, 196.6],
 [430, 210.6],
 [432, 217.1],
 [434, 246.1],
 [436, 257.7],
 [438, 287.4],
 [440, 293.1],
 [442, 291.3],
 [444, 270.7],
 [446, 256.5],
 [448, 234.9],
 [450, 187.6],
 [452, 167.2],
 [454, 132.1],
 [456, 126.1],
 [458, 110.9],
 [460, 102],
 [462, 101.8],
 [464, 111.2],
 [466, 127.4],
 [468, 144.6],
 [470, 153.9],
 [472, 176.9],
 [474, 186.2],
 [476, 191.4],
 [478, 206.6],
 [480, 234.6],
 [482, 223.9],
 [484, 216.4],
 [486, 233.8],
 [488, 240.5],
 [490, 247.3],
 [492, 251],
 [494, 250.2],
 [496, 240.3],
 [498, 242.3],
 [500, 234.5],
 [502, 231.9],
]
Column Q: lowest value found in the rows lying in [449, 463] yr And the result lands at 101.8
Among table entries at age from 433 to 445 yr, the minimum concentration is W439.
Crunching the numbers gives 246.1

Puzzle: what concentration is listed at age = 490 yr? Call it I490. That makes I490 247.3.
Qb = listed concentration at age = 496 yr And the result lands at 240.3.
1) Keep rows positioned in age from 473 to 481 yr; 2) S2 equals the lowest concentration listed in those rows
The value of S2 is 186.2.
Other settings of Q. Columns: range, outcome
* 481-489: 216.4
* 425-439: 196.6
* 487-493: 240.5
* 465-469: 127.4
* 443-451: 187.6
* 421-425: 182.6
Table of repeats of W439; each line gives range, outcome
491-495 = 250.2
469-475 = 153.9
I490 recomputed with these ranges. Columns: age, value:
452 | 167.2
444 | 270.7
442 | 291.3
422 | 182.6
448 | 234.9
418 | 183.2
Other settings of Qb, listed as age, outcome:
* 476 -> 191.4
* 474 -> 186.2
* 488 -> 240.5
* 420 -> 185.3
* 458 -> 110.9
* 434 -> 246.1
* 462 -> 101.8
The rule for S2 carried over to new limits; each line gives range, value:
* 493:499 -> 240.3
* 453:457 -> 126.1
